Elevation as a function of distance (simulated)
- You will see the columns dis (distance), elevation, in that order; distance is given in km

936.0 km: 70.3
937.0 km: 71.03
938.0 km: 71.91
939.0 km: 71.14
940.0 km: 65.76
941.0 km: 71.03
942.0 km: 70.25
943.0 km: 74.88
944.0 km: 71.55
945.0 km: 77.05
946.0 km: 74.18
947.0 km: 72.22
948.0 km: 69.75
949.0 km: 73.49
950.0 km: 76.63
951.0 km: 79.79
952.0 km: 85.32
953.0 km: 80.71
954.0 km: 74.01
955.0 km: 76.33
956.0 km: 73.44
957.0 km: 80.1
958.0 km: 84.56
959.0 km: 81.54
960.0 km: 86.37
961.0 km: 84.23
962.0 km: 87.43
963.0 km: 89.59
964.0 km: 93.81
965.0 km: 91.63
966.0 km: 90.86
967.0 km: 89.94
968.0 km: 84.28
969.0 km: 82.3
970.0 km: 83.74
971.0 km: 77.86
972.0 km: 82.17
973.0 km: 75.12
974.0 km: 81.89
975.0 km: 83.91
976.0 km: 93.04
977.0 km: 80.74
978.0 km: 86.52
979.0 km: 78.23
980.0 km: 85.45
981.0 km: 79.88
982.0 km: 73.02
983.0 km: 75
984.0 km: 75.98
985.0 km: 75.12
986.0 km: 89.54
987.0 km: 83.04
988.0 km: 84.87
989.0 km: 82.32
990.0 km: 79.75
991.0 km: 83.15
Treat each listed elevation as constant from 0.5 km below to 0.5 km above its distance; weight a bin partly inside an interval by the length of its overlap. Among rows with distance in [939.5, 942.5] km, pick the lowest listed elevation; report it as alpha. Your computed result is 65.76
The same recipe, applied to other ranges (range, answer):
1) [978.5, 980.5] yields 78.23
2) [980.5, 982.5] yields 73.02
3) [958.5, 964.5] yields 81.54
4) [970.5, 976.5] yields 75.12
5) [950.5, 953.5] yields 79.79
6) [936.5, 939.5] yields 71.03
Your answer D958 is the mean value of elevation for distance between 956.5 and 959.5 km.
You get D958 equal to 82.1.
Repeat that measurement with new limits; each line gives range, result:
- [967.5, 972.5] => 82.1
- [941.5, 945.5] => 73.4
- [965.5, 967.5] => 90.4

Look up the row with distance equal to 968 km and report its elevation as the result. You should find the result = 84.28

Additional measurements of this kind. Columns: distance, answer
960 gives 86.37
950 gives 76.63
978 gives 86.52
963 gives 89.59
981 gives 79.88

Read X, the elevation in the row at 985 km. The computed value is 75.12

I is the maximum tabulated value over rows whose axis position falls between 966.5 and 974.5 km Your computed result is 89.94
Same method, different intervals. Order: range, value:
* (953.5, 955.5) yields 76.33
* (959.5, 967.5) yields 93.81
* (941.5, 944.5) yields 74.88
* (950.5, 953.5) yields 85.32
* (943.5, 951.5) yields 79.79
